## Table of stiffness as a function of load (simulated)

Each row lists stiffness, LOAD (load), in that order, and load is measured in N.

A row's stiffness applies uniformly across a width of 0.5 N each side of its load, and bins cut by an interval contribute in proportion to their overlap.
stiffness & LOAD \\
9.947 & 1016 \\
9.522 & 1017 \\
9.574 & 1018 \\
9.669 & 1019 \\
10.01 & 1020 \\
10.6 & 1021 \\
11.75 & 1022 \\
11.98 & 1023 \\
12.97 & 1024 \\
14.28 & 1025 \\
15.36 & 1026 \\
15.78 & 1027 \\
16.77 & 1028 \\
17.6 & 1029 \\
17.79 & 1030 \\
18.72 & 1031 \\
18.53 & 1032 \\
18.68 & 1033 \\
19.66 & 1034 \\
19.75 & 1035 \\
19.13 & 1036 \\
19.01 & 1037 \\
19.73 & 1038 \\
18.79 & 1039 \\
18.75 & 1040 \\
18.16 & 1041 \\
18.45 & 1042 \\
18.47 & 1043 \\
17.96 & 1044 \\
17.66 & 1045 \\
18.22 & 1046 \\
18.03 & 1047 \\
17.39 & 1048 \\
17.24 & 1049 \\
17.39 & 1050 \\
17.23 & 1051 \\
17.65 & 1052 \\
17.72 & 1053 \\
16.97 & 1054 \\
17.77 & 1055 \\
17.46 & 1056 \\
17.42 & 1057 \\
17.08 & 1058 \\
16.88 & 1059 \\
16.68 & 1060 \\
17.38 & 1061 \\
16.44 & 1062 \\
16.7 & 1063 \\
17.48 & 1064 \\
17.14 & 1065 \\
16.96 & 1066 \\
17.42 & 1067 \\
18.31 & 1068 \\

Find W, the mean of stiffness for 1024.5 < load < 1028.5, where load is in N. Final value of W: 15.5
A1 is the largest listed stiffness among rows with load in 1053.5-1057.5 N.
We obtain 17.77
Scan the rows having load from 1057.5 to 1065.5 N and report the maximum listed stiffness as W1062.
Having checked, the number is 17.48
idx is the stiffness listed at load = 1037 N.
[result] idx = 19.01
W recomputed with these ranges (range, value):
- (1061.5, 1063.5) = 16.6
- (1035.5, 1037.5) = 19.1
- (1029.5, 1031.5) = 18.3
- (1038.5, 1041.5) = 18.6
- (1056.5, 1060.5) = 17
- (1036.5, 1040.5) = 19.1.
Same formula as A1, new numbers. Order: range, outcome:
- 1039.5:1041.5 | 18.75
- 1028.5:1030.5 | 17.79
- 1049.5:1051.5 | 17.39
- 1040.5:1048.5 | 18.47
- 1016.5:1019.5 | 9.669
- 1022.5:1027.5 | 15.78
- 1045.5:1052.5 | 18.22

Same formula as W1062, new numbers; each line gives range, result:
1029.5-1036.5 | 19.75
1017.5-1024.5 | 12.97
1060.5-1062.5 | 17.38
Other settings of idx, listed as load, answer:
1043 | 18.47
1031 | 18.72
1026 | 15.36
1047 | 18.03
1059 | 16.88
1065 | 17.14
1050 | 17.39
